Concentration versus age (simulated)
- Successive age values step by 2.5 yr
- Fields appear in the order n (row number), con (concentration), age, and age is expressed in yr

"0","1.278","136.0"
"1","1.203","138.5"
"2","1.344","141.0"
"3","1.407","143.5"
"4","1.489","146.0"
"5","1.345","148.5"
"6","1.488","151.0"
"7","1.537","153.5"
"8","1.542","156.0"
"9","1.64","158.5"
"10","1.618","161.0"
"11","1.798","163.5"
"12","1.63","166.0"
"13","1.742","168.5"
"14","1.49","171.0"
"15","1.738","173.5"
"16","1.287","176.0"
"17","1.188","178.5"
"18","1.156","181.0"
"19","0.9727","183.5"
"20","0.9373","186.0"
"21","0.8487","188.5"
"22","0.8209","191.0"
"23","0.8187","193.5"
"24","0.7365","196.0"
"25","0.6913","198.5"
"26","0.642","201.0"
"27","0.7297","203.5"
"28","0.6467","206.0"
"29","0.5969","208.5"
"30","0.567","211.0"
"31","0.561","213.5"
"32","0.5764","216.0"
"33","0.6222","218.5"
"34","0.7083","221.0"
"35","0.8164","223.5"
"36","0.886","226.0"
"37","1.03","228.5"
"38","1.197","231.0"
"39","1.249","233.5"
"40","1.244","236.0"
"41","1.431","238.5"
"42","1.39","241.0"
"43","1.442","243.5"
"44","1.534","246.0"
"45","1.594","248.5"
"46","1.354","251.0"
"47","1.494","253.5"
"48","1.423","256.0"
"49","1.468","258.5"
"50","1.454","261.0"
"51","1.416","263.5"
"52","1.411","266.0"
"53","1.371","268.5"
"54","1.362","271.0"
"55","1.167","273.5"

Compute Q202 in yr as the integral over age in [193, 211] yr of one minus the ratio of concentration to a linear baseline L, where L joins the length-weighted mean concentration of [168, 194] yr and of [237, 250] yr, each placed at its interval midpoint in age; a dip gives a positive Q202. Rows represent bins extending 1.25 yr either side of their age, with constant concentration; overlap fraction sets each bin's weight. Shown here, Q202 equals 8.4 yr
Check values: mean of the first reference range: 1.18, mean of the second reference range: 1.47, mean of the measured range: 0.681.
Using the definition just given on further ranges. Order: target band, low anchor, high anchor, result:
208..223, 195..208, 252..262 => 4.48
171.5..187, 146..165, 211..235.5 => 1.04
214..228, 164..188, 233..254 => 6.68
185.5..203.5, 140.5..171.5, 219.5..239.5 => 7.24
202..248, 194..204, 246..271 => 4.01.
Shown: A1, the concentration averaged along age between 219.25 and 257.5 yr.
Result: 1.25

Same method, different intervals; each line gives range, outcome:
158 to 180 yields 1.56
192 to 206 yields 0.719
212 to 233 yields 0.813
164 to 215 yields 1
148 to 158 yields 1.5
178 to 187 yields 1.06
